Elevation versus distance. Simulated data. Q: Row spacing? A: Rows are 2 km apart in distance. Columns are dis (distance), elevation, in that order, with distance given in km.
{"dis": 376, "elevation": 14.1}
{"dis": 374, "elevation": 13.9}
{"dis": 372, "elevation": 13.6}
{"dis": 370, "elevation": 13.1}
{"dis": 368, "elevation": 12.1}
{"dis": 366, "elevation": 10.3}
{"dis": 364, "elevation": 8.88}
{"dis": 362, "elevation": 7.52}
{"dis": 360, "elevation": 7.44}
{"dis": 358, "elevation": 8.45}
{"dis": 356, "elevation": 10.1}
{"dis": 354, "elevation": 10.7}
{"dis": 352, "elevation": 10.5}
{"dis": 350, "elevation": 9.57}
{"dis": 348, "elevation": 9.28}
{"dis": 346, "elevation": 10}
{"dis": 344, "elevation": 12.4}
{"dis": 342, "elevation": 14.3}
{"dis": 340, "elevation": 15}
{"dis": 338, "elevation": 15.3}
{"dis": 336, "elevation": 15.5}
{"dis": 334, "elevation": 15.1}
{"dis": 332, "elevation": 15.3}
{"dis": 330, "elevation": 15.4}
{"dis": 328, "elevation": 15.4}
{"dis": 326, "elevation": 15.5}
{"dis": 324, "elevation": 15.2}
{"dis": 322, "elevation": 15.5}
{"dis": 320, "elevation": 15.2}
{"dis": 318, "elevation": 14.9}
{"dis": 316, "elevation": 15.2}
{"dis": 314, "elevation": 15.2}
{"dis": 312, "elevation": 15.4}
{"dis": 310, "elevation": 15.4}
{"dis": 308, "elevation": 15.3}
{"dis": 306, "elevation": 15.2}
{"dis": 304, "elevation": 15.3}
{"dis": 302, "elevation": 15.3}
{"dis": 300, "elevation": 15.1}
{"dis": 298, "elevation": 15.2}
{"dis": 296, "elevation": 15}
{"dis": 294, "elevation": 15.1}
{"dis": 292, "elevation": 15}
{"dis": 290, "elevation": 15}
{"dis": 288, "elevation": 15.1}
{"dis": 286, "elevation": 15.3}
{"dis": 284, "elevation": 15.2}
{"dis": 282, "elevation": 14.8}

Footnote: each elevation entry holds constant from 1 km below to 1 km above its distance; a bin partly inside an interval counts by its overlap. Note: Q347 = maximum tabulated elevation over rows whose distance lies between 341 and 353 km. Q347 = 14.3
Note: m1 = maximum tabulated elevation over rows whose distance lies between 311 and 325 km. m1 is 15.5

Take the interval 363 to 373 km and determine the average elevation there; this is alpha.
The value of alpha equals 11.6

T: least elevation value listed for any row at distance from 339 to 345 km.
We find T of 12.4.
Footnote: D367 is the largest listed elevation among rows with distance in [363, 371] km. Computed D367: 13.1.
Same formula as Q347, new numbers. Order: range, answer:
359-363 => 7.52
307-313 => 15.4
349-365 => 10.7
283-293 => 15.3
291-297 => 15.1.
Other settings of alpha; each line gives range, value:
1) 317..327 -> 15.3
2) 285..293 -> 15.1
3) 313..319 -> 15.1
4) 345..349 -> 9.64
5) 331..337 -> 15.3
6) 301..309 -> 15.3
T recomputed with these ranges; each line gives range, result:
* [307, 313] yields 15.3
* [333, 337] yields 15.1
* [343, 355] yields 9.28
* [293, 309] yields 15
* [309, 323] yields 14.9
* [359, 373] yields 7.44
